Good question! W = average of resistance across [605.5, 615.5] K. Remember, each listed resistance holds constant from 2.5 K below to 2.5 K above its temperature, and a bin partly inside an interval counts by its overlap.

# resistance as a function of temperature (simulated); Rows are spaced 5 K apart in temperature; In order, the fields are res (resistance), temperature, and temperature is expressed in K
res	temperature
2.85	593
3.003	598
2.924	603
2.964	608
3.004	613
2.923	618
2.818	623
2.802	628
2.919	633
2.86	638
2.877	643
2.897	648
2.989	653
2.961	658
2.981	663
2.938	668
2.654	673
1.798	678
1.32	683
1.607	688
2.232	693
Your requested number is 2.98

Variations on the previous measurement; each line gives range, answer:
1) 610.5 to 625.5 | 2.91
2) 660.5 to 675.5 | 2.86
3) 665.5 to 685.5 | 2.18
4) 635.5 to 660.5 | 2.92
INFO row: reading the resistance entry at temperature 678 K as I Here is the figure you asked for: 1.798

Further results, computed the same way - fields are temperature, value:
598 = 3.003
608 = 2.964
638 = 2.86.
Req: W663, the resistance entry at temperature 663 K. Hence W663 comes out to 2.981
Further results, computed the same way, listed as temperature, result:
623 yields 2.818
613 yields 3.004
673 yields 2.654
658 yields 2.961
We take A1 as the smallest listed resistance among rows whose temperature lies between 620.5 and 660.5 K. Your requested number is 2.802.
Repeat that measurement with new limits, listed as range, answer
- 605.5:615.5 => 2.964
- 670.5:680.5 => 1.798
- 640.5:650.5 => 2.877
